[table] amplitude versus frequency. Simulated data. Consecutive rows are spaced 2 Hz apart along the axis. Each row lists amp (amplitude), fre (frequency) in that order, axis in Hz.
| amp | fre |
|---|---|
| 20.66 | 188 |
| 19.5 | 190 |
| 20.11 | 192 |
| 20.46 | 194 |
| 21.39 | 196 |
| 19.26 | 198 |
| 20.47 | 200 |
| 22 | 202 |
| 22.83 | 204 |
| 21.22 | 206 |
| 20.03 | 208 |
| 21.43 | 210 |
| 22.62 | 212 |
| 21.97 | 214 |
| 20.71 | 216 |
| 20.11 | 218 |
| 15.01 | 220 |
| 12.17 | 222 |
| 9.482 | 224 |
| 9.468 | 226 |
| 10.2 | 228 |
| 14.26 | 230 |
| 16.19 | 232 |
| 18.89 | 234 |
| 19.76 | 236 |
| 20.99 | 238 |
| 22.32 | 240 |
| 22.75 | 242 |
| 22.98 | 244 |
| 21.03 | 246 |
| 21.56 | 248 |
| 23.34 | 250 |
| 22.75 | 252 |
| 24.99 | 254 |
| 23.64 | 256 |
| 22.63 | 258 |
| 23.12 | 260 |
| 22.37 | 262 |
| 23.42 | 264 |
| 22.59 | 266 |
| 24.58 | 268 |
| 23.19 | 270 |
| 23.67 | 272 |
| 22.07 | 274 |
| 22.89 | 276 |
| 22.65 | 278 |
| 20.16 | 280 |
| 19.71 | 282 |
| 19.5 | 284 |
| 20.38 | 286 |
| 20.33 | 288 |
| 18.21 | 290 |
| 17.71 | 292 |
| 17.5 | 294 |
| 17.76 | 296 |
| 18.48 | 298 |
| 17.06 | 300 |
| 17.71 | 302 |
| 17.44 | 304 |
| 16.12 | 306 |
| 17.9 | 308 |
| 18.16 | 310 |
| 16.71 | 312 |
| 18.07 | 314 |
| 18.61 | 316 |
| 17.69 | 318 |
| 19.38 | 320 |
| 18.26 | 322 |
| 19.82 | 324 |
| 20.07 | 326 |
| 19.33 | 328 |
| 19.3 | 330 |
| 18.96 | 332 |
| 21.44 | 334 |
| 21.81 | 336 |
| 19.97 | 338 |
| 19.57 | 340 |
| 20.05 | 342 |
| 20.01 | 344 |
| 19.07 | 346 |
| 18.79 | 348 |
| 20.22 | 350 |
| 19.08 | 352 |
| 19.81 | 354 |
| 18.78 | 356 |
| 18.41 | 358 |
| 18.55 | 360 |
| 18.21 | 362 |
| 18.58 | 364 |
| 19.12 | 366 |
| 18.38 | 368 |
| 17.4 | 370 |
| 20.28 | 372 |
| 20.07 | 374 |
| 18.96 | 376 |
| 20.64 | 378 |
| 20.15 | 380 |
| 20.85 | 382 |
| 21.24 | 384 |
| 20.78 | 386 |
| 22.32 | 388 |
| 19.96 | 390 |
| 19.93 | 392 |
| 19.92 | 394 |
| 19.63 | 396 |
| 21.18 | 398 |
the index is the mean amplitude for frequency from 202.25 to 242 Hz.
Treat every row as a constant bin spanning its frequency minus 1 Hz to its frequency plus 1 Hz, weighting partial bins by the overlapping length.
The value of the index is 18.1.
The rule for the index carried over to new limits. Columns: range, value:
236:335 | 20.4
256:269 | 23.2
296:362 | 18.9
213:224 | 17.2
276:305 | 19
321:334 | 19.5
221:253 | 18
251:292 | 22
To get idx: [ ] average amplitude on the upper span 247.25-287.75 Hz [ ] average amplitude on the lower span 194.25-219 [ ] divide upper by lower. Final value 1.06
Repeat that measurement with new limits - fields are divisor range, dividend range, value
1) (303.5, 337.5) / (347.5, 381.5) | 1.02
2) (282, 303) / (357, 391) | 1.06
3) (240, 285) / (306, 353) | 0.85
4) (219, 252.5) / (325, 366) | 1.10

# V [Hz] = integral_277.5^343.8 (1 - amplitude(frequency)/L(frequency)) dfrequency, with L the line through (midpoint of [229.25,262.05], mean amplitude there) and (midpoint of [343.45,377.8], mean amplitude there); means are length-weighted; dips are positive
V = 3.7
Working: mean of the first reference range 21.4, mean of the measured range 18.9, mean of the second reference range 19.1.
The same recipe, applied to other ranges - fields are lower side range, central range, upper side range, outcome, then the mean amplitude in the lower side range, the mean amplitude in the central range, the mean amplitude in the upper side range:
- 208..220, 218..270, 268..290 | 3.44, 20.7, 19.7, 21.4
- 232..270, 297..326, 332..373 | 3.53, 22.3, 18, 19.4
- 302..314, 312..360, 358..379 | -3.24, 17.4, 19.3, 19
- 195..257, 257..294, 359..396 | -3.59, 19.5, 21.5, 19.7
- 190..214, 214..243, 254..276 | 6.86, 21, 16.8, 23.2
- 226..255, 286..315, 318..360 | 2.58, 19.8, 17.9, 19.5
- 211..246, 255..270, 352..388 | -4.16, 17.7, 23.2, 19.5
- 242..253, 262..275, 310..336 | -1.05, 22.4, 23.2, 19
